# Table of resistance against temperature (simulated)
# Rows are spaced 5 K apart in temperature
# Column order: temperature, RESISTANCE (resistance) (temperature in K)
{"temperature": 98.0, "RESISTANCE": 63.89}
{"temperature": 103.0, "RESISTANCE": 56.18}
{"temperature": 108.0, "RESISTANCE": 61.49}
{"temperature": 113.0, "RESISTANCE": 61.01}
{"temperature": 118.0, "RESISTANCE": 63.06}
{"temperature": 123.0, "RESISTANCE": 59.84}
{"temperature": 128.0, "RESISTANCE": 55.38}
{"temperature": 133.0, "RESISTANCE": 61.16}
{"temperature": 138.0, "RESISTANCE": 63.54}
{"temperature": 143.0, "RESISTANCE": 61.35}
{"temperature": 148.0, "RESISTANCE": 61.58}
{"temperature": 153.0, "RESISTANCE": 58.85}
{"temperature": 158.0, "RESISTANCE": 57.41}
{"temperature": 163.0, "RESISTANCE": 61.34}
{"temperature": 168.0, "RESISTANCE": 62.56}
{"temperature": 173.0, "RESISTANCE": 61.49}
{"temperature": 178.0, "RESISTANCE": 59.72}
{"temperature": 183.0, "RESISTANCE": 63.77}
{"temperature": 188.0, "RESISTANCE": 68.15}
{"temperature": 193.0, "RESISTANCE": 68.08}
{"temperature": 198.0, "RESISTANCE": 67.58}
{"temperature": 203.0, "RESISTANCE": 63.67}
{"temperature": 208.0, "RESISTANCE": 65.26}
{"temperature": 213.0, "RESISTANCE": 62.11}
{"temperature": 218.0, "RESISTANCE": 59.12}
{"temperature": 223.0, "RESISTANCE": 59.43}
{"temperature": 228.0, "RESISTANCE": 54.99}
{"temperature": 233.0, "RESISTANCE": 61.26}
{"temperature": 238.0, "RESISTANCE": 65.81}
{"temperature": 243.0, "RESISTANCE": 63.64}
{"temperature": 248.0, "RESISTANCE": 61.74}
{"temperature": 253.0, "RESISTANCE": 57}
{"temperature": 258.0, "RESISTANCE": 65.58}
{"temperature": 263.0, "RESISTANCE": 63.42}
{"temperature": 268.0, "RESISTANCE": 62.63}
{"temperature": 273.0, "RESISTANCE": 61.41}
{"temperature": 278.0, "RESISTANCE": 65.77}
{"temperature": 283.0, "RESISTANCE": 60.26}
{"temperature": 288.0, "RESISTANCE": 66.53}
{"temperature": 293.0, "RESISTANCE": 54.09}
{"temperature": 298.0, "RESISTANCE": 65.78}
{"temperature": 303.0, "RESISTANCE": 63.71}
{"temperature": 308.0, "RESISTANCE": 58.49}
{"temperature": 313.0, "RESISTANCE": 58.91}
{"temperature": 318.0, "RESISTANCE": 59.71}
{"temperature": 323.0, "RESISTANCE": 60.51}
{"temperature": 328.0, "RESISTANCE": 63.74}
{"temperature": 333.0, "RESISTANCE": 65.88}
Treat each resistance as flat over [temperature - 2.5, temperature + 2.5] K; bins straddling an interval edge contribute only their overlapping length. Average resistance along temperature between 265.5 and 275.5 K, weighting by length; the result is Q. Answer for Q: 62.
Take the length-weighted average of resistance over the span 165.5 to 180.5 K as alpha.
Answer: 61.3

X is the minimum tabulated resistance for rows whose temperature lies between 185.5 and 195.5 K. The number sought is 68.08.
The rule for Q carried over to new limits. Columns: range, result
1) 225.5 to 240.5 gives 60.7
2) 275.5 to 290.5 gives 64.2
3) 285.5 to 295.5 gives 60.3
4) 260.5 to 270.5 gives 63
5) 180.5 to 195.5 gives 66.7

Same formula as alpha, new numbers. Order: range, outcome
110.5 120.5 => 62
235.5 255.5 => 62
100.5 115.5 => 59.6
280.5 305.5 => 62.1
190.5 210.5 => 66.1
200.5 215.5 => 63.7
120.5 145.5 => 60.3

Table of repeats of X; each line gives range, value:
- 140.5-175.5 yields 57.41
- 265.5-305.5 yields 54.09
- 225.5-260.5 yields 54.99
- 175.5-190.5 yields 59.72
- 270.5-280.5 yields 61.41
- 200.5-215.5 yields 62.11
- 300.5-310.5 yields 58.49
